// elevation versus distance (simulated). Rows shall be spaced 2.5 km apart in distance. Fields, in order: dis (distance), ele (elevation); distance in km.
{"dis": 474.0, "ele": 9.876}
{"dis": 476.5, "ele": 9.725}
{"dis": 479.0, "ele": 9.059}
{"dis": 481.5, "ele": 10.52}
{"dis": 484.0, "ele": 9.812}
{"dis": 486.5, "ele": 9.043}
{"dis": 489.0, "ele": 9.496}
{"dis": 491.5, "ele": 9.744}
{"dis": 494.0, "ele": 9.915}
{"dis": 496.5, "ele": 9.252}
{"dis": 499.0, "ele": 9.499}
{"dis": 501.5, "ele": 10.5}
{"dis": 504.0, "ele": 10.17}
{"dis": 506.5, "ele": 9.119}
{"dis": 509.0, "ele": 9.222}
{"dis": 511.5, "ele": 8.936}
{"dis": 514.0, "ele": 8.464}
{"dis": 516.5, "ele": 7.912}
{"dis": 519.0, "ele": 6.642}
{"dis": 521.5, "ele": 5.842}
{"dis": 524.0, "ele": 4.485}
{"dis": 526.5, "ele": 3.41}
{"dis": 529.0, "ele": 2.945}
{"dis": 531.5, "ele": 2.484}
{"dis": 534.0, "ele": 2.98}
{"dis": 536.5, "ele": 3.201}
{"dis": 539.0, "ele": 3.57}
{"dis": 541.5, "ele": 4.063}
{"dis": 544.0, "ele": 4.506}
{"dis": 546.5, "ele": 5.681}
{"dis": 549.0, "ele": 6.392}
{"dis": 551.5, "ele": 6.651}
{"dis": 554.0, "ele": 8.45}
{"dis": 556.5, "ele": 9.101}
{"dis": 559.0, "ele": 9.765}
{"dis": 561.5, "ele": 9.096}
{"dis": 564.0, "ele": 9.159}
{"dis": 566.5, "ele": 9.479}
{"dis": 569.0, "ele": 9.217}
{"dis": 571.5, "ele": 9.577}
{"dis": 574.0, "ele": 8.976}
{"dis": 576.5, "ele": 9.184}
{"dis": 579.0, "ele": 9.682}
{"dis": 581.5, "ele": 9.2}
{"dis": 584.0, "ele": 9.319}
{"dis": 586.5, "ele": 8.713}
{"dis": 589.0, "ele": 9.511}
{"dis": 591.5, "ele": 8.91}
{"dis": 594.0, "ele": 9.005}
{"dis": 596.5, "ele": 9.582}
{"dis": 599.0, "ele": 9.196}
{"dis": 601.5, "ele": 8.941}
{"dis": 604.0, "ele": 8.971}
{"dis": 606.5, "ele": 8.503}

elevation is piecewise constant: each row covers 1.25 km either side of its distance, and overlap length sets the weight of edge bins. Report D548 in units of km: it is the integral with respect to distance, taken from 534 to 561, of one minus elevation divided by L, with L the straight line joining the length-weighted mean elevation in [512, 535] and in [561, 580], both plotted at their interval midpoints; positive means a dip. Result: 5.1 km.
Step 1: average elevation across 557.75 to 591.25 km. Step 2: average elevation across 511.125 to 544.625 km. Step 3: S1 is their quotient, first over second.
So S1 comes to 1.9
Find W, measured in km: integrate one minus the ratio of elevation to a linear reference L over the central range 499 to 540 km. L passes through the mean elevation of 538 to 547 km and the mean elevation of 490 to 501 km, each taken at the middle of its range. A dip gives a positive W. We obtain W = 5.33 km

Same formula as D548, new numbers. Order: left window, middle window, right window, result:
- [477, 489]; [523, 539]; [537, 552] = 7.3 km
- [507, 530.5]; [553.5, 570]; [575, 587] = -1.6 km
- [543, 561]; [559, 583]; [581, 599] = -3.1 km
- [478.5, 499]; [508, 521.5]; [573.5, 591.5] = 2.1 km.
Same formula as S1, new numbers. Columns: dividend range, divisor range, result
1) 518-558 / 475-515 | 0.53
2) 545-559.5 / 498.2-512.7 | 0.78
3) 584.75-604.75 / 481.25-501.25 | 0.94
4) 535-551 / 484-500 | 0.49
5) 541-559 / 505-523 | 0.84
